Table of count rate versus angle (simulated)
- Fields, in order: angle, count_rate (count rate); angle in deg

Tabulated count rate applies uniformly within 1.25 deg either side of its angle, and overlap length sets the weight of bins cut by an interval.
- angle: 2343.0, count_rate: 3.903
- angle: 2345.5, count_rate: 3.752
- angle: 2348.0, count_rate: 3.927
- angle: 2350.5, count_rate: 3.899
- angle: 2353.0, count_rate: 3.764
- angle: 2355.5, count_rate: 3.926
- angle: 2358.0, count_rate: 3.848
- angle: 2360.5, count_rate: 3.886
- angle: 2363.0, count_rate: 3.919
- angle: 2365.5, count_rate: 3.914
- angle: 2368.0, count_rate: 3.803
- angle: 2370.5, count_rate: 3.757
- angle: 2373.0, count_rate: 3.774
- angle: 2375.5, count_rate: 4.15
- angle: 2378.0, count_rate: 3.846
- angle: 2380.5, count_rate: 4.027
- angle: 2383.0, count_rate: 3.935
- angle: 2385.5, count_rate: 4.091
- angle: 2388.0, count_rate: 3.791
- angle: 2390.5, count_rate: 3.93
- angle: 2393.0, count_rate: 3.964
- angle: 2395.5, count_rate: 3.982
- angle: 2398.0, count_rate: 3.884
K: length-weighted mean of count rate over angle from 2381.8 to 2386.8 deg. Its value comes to 4.01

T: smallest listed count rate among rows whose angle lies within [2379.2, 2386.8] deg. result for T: 3.935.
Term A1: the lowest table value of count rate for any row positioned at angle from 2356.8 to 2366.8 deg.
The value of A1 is 3.848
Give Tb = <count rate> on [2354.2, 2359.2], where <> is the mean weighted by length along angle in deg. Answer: 3.89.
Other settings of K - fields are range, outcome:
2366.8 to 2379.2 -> 3.87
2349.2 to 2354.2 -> 3.83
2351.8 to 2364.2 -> 3.87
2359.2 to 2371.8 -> 3.86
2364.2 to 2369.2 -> 3.86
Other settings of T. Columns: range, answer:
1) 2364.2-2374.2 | 3.757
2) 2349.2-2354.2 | 3.764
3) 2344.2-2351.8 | 3.752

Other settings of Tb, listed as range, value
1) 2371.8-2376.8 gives 3.96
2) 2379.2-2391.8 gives 3.95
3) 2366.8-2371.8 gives 3.78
